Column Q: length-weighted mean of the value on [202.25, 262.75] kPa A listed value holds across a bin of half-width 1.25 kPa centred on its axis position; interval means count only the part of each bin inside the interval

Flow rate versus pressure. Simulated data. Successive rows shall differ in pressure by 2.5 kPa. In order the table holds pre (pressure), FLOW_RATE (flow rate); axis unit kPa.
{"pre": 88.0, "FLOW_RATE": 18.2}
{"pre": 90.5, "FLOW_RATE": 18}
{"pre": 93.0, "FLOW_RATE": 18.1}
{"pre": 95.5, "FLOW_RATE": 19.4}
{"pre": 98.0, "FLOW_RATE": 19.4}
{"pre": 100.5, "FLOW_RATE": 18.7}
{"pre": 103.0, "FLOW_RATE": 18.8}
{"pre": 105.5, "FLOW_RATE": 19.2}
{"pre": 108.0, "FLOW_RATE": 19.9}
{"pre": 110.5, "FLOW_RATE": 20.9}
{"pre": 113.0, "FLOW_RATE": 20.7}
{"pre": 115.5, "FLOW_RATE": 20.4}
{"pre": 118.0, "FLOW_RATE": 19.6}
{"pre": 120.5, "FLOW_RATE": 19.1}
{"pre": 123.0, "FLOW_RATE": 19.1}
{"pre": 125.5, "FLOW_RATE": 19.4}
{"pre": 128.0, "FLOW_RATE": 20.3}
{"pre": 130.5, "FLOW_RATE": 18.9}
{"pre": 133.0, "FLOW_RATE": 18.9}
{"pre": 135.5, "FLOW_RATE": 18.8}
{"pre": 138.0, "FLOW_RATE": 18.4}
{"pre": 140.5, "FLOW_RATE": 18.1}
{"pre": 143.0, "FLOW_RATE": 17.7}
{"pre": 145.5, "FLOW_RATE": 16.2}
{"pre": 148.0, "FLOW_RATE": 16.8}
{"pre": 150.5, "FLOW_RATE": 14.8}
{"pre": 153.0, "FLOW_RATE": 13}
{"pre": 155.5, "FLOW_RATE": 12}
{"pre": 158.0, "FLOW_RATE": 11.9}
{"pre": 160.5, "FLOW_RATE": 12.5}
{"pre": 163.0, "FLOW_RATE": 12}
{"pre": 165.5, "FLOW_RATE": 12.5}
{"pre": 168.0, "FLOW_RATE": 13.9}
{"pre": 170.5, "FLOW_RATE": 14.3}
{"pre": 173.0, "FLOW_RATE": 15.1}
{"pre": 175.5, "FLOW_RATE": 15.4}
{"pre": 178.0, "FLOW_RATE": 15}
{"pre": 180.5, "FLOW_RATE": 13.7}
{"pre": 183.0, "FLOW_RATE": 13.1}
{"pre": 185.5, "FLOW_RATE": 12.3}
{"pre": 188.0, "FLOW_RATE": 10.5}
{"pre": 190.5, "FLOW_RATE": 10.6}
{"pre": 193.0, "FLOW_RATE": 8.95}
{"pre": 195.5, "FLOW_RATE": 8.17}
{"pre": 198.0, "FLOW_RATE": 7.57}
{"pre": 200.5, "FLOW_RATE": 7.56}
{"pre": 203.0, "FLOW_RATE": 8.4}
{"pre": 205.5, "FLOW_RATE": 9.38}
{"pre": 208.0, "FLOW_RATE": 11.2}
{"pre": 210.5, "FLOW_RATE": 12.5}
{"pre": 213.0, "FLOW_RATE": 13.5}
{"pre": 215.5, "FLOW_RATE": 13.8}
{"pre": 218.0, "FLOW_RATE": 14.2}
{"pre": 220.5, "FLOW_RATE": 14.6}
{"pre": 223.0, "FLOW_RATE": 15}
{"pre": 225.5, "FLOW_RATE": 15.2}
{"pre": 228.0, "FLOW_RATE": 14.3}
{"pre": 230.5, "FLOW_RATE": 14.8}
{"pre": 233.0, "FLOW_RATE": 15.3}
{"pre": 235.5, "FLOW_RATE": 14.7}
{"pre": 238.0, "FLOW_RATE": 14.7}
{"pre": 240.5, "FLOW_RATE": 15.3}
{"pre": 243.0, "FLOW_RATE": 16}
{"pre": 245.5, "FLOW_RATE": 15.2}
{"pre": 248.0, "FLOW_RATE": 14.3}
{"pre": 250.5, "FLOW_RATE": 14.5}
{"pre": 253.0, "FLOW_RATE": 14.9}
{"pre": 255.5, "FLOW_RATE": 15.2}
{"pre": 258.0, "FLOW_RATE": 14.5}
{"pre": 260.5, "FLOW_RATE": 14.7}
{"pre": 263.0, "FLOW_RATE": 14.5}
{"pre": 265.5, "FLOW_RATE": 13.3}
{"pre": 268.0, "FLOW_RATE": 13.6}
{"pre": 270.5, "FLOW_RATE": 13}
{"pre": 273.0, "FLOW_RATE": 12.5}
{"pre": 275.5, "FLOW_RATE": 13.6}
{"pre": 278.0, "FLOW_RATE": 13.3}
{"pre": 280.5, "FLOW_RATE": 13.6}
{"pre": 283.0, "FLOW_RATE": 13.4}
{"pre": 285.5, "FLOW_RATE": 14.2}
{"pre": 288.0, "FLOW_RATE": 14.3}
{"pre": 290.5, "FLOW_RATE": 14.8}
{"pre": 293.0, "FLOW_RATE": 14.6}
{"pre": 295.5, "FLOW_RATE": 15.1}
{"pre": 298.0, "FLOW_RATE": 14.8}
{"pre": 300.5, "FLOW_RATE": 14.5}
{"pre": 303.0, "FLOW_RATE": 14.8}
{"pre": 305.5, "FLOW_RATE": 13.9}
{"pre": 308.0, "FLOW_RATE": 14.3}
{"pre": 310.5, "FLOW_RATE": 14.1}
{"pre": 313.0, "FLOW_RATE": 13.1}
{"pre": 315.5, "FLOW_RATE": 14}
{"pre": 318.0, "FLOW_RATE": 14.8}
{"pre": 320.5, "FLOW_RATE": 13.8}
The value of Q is 14.1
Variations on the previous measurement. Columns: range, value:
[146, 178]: 13.8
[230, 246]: 15.2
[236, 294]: 14.3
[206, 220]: 12.9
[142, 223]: 12.6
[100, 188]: 16.5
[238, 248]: 15.2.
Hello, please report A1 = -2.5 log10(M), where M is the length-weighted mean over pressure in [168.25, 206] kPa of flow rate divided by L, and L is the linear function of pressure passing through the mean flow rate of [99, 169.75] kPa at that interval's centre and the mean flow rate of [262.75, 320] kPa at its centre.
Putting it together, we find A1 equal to 0.38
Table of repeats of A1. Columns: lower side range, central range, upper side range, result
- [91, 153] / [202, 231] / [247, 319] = 0.22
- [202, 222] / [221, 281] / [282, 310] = -0.09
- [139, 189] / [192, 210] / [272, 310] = 0.50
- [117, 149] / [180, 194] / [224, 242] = 0.40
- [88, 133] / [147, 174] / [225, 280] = 0.29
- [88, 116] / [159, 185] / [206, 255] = 0.21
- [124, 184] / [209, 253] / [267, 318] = 0.01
